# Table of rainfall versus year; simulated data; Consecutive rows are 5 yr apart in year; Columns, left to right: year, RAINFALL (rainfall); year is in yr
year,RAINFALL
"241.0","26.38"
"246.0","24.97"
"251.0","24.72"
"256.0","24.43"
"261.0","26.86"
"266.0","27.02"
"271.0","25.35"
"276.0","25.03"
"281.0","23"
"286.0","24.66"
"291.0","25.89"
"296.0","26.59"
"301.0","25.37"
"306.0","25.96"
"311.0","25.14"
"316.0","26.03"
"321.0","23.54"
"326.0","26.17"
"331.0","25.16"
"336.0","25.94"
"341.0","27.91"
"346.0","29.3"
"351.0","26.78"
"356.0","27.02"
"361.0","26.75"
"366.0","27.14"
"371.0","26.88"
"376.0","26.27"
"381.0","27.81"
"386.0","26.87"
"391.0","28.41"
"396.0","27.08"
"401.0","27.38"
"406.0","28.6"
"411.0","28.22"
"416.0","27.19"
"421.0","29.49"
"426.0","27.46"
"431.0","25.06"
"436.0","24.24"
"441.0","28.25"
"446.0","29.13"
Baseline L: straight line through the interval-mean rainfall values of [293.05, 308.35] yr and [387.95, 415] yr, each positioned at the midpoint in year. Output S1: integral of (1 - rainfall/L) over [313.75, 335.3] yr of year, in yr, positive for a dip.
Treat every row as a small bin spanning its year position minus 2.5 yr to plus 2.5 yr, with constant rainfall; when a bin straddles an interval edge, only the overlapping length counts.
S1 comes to 0.9 yr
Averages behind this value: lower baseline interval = 26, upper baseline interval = 27.9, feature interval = 25.3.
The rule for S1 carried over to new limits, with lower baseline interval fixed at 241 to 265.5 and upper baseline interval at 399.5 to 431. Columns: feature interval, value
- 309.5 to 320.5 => 0.48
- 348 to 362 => 0.01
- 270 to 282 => 0.60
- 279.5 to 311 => 0.97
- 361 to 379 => 0.26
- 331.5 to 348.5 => -0.42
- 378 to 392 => -0.08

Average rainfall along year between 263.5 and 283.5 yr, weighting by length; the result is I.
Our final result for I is 25.1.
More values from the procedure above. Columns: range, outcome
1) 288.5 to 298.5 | 26.2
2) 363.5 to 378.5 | 26.8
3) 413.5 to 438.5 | 26.7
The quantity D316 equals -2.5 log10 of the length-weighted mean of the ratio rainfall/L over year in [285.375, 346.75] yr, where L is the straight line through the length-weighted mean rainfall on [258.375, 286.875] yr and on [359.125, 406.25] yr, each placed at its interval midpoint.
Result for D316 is 0.01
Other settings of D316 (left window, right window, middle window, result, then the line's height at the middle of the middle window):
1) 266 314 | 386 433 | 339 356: -0.06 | 26.4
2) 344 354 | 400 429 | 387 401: 0.02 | 28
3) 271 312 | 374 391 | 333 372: -0.03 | 26.6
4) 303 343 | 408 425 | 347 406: 0.00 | 27.2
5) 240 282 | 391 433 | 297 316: 0.02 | 26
